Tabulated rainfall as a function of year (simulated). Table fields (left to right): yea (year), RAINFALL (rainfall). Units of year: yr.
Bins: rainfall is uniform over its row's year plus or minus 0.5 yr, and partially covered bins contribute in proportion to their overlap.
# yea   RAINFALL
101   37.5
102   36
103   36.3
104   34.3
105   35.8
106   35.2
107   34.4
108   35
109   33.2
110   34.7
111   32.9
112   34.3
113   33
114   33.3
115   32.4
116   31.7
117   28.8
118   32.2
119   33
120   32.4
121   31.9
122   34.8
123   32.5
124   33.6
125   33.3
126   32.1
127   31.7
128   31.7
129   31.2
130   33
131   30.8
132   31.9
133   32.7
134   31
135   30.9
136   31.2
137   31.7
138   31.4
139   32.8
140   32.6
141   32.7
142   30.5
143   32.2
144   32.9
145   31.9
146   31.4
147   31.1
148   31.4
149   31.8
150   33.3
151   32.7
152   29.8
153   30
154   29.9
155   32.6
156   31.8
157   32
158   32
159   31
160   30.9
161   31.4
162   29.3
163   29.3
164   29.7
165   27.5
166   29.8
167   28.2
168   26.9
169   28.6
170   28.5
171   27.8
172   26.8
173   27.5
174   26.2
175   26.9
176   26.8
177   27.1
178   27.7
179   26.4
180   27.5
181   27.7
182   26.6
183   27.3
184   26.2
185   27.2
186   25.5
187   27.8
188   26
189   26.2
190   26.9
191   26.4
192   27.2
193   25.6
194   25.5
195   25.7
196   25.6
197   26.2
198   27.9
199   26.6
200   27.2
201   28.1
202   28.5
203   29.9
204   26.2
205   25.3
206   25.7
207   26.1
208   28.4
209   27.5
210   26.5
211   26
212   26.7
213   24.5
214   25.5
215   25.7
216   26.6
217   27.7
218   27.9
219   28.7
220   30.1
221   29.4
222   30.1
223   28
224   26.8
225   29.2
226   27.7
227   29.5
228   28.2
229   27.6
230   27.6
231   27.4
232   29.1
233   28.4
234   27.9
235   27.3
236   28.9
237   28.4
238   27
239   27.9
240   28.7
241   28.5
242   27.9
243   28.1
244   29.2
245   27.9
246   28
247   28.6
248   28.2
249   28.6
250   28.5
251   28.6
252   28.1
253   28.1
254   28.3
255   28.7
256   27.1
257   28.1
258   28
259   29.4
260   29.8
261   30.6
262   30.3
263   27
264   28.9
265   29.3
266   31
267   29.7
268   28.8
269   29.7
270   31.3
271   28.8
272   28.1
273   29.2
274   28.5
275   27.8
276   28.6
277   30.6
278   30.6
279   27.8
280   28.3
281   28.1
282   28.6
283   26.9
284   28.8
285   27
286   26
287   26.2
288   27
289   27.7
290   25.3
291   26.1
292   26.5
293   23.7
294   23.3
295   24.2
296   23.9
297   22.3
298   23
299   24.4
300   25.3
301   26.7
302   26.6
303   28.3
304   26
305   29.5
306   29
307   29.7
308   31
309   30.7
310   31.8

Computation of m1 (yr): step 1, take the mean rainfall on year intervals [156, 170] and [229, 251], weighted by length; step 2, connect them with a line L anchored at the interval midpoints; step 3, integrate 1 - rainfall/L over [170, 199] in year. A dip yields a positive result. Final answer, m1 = 2.5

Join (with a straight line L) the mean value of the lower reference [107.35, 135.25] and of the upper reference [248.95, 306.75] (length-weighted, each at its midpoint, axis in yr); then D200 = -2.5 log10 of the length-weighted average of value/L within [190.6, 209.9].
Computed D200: 0.13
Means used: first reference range 32.5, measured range 26.8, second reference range 27.7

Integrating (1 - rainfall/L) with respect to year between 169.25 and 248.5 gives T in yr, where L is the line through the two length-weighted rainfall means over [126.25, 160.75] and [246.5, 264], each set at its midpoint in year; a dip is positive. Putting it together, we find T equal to 6.51 yr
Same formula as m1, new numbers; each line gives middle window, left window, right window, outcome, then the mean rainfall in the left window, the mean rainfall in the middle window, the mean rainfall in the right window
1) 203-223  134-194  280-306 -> 0.7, 29.3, 27.2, 26.2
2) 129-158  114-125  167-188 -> -1.4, 32.4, 31.7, 27.1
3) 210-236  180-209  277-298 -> -1.0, 26.8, 27.7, 26.4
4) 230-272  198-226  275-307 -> -2.4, 27.4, 28.6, 26.7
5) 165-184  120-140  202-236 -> 1.5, 32.1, 27.4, 27.6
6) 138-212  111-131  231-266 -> 5.3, 32.4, 28.6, 28.5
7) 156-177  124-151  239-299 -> 1.5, 31.9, 28.9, 27.9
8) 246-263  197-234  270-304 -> -0.9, 27.5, 28.6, 26.8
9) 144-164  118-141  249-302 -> 0.1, 32.2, 31.2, 27.7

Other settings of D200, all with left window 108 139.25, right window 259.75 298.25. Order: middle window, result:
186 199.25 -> 0.150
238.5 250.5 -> 0.015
